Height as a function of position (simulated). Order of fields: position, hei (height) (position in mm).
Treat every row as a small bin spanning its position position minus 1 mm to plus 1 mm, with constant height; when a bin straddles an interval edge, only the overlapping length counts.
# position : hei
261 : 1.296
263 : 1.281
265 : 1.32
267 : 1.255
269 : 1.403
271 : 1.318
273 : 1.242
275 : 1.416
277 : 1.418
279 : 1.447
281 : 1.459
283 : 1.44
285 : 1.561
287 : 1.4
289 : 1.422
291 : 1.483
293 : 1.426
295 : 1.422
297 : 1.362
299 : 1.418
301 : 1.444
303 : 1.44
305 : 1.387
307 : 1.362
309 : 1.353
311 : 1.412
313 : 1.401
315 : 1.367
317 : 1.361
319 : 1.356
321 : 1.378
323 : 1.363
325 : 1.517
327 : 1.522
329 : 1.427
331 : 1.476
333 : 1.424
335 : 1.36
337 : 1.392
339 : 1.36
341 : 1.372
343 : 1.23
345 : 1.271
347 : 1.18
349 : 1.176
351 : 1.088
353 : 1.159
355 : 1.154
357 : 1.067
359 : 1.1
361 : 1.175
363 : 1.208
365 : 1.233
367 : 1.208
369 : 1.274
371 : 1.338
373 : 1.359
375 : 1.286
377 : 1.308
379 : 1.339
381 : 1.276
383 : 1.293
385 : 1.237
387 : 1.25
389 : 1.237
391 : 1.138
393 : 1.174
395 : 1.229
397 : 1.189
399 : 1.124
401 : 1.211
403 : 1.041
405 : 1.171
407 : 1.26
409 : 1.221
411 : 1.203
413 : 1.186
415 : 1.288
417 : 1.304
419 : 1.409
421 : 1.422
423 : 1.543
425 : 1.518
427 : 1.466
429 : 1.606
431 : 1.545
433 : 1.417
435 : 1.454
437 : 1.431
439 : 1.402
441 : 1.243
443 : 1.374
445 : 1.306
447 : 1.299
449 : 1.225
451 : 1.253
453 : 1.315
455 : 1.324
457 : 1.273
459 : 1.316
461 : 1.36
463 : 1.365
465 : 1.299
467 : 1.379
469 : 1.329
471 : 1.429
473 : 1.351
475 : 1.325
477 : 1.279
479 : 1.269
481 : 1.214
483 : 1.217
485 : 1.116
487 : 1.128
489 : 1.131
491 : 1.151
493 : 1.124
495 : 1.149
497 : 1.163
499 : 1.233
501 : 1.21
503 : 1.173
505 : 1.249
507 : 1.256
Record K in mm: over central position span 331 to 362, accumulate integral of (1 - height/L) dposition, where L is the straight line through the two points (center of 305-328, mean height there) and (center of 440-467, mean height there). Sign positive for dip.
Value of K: 3.1 mm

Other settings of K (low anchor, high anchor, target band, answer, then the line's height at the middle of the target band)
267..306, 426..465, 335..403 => 7.71 mm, 1.39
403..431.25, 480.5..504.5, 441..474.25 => -1.87 mm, 1.25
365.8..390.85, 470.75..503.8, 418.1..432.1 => -2.82 mm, 1.25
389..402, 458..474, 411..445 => -3.84 mm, 1.26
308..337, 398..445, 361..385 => 1.67 mm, 1.37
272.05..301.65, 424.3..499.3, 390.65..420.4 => 2.92 mm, 1.35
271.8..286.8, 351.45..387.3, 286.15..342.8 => -2.35 mm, 1.35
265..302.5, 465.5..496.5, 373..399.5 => 1.52 mm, 1.32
